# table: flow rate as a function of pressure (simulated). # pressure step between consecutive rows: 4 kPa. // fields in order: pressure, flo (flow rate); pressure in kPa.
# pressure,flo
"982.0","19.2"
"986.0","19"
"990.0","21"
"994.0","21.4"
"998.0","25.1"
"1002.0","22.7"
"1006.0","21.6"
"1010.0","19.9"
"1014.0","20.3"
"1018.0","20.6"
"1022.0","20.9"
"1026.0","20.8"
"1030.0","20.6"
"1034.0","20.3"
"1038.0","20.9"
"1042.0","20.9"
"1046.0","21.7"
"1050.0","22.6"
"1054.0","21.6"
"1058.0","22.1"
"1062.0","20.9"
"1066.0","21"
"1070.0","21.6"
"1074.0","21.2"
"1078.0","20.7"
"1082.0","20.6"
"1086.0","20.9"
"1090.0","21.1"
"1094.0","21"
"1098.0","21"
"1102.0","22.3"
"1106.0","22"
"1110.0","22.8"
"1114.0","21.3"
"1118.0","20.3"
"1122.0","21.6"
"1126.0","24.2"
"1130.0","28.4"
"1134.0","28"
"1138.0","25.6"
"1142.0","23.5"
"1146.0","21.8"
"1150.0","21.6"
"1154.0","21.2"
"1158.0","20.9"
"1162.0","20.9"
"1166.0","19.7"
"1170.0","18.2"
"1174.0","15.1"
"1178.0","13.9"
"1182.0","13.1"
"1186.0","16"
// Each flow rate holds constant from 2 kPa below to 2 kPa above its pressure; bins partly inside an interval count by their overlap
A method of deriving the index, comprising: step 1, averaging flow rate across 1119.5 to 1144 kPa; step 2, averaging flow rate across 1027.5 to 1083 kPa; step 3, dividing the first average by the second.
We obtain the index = 1.18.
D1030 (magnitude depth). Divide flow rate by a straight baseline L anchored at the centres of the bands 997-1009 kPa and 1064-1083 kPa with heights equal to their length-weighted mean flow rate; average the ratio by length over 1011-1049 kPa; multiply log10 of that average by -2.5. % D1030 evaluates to 0.06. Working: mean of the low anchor 22.7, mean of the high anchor 21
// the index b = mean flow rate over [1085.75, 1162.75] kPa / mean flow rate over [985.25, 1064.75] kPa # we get 1.06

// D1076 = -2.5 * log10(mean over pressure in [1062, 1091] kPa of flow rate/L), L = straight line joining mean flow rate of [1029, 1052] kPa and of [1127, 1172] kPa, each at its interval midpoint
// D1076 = 0.04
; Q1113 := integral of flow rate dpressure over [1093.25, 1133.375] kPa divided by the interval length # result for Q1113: 22.7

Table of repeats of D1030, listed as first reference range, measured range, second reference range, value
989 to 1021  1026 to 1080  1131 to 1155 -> 0.06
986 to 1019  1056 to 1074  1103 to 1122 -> 0.01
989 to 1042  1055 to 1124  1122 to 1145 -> 0.12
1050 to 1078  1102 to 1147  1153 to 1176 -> -0.17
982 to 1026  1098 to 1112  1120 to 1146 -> 0.09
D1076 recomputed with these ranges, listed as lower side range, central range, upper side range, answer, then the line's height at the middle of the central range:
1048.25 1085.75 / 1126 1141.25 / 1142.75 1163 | -0.24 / 21.4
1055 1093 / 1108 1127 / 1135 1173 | -0.03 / 21.3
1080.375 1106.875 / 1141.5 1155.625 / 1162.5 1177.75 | -0.18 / 18.6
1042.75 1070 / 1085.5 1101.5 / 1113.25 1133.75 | 0.08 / 22.8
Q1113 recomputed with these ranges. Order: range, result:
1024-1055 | 21.2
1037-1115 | 21.4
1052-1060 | 21.9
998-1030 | 21.2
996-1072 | 21.4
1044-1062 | 21.9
